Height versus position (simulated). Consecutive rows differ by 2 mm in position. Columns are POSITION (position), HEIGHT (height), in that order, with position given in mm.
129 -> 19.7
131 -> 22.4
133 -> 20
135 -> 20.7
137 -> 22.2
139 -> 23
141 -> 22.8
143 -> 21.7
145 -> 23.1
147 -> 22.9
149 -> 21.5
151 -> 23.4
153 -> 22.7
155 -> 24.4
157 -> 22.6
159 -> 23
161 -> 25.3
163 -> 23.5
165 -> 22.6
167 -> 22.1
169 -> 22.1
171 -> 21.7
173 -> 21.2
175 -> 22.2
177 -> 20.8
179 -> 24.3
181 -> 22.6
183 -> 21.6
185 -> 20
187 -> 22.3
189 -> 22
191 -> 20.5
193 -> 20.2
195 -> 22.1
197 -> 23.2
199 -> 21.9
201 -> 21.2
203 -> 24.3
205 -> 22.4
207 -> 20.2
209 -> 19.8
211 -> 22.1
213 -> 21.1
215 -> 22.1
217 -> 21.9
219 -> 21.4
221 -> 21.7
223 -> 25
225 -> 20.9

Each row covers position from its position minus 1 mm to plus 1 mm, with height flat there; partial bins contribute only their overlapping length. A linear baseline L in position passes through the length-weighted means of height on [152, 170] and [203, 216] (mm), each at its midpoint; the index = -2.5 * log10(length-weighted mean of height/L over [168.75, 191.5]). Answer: 0.03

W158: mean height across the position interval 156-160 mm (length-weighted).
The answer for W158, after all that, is 22.8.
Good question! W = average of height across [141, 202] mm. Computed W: 22.3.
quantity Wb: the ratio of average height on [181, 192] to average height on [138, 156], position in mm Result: 0.9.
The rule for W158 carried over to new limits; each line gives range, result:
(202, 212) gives 21.8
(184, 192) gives 21.2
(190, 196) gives 20.9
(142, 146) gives 22.4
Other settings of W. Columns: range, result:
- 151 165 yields 23.5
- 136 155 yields 22.7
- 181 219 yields 21.6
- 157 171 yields 23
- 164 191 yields 21.9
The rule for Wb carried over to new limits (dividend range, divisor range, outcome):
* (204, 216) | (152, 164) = 0.90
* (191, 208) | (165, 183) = 0.99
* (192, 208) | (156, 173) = 0.96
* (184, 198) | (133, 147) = 0.97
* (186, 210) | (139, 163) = 0.94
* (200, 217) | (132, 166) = 0.96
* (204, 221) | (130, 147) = 0.97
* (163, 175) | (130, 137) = 1.04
